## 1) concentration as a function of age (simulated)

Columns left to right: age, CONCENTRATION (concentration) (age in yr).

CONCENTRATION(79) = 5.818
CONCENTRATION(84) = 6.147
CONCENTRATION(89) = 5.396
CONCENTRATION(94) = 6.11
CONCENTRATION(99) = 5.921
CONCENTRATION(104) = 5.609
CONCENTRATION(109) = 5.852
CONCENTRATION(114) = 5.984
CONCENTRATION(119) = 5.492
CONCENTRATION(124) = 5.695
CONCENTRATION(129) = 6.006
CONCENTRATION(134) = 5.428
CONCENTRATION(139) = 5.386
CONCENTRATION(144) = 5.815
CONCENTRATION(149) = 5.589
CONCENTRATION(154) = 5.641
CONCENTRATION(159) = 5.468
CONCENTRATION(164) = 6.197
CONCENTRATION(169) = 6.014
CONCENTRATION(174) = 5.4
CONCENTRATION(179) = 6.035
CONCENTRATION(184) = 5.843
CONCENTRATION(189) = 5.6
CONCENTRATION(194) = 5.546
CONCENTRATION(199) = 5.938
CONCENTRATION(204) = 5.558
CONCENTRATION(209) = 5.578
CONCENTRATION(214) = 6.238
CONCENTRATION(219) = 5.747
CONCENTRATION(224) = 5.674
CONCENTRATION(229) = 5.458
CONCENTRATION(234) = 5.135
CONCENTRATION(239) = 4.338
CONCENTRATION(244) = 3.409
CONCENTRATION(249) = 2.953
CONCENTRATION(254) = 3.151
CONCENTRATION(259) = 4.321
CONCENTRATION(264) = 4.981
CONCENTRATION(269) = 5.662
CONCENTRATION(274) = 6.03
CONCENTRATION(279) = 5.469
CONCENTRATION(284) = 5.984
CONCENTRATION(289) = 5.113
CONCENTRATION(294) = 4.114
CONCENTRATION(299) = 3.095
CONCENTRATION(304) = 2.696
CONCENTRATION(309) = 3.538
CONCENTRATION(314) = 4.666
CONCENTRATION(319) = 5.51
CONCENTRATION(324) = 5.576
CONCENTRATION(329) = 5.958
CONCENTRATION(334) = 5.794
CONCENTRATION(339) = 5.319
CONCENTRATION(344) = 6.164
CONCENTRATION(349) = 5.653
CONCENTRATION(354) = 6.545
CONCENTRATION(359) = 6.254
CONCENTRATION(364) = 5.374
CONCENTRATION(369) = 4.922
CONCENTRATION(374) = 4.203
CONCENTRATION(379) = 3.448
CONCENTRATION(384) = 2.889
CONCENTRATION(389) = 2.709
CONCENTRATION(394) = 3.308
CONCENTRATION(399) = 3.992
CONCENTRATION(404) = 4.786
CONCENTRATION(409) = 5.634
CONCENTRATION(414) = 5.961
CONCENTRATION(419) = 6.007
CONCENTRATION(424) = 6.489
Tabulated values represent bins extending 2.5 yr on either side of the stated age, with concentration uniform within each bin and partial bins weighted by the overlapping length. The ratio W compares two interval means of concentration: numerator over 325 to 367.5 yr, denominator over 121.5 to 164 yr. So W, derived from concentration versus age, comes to 1.03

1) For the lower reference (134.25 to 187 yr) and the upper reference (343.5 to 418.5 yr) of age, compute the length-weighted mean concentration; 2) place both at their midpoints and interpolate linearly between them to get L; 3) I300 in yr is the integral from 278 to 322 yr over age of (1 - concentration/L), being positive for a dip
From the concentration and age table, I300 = 5.91 yr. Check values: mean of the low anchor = 5.72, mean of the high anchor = 4.79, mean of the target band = 4.44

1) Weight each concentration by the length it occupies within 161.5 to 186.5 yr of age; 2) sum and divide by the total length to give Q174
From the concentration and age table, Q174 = 5.9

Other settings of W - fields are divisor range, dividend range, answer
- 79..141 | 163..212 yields 1.00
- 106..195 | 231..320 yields 0.78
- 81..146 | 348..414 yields 0.80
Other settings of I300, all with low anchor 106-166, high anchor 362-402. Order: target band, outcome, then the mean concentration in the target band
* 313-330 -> -4.53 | 5.45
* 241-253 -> 4.05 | 3.23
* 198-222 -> -3.04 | 5.8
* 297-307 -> 3.45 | 2.92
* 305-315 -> 1.32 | 3.81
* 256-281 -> -2.91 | 5.25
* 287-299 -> 0.66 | 4.28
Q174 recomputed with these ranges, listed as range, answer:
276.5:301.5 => 4.75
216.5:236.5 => 5.5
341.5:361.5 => 6.15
